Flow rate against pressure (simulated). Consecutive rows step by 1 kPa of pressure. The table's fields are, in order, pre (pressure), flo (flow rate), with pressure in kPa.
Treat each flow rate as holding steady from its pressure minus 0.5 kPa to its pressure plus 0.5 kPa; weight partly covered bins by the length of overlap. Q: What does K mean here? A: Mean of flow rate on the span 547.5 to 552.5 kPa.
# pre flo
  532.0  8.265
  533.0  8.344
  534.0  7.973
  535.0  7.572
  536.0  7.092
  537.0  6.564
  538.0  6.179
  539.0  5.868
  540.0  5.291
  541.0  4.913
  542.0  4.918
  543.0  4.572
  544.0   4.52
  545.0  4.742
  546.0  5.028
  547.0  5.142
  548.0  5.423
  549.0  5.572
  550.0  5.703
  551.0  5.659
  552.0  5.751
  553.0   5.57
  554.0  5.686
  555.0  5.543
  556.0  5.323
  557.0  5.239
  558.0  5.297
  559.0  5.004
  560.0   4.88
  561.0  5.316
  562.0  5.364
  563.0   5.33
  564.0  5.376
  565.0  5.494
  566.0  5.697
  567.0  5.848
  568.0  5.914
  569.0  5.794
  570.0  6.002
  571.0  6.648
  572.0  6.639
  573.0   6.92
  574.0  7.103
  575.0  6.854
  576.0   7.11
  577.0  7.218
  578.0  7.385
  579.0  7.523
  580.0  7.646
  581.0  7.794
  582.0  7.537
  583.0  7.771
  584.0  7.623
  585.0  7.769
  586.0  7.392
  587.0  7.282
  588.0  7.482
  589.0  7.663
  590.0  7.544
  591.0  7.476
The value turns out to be 5.62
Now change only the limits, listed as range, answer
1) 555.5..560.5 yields 5.15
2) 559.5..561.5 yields 5.1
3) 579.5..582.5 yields 7.66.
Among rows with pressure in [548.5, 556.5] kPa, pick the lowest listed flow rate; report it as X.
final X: 5.323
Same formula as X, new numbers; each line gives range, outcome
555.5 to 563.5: 4.88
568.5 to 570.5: 5.794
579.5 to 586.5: 7.392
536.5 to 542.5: 4.913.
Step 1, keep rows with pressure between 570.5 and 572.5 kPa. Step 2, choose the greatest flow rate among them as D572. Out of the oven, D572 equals 6.648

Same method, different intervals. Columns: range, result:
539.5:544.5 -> 5.291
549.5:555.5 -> 5.751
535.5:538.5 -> 7.092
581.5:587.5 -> 7.771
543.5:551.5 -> 5.703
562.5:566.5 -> 5.697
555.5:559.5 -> 5.323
